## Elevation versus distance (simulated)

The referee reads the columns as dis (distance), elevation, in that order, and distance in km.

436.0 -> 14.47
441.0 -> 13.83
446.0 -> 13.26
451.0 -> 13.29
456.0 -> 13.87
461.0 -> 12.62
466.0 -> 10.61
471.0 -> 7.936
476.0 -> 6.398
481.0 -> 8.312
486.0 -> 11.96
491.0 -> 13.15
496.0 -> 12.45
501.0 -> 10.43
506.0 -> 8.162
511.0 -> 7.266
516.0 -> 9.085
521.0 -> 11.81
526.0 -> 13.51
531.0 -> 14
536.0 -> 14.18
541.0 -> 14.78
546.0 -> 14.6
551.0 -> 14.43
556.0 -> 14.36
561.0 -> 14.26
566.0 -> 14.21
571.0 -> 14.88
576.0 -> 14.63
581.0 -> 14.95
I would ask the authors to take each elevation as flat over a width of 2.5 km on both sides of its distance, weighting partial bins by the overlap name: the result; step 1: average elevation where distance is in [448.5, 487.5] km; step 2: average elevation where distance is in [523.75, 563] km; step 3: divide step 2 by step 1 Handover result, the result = 1.35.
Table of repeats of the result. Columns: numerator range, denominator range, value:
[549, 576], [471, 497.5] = 1.42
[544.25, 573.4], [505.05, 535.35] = 1.32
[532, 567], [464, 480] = 1.75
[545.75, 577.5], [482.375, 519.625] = 1.40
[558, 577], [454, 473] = 1.28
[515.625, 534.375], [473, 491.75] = 1.31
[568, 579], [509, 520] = 1.69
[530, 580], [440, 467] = 1.11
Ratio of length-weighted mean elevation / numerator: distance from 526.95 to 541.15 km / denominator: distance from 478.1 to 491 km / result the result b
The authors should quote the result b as 1.3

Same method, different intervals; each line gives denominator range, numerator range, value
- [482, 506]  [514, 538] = 1.10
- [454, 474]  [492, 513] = 0.89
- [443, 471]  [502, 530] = 0.83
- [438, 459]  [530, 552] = 1.06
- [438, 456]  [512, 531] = 0.85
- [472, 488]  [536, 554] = 1.67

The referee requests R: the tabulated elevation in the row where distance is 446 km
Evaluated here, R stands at 13.26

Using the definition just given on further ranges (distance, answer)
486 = 11.96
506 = 8.162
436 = 14.47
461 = 12.62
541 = 14.78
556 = 14.36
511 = 7.266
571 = 14.88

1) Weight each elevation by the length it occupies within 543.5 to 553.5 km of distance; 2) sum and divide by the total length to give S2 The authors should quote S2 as 14.5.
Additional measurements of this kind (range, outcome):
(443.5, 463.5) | 13.3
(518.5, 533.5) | 13.1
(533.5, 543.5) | 14.5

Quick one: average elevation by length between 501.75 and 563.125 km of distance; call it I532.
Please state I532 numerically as 12.5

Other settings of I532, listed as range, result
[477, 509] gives 10.5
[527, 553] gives 14.3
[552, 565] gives 14.3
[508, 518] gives 8.13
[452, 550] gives 11.4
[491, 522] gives 10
